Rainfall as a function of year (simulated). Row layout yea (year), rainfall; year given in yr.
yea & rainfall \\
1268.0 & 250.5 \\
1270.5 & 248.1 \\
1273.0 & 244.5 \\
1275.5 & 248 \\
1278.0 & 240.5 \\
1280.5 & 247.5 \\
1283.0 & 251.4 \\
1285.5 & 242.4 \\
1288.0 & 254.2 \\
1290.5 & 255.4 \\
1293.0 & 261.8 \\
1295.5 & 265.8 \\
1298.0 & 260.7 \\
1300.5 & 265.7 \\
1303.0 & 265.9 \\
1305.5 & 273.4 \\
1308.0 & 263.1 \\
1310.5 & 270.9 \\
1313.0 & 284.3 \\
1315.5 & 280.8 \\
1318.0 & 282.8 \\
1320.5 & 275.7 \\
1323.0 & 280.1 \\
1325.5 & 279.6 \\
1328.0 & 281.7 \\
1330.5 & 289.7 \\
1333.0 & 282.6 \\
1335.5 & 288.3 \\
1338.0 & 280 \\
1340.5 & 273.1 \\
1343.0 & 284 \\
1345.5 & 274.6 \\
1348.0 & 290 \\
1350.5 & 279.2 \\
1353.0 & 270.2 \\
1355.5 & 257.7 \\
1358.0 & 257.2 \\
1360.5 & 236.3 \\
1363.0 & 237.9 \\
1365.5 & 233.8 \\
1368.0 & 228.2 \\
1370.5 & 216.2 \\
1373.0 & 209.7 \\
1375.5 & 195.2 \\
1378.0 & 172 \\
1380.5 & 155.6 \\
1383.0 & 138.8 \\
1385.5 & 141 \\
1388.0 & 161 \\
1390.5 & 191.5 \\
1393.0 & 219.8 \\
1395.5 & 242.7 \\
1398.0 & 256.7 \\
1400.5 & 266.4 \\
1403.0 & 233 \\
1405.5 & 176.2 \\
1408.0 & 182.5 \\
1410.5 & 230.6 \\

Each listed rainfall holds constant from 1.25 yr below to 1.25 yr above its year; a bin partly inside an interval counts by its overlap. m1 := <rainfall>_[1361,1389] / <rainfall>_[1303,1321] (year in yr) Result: 0.70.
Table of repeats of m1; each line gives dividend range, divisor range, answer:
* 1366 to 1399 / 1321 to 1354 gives 0.69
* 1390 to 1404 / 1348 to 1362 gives 0.90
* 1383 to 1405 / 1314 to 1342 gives 0.74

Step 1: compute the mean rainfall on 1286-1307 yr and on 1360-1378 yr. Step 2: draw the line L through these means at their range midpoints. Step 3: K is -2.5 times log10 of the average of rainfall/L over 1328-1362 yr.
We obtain -0.18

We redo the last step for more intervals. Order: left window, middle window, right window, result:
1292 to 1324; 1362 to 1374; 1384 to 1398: -0.04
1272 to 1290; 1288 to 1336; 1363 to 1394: -0.19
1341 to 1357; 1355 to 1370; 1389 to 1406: 0.10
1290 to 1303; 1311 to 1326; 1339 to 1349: -0.04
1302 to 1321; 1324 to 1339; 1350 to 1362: -0.06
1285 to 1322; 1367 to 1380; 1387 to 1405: 0.17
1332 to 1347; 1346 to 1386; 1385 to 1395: 0.05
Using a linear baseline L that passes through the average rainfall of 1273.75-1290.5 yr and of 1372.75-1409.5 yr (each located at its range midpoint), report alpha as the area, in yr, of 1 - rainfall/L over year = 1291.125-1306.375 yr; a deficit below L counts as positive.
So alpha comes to -1.6 yr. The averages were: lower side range 248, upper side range 196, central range 265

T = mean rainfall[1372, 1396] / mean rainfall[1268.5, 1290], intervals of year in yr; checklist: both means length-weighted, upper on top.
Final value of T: 0.7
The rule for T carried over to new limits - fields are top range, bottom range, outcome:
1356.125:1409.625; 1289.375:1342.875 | 0.76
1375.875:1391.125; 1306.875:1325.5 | 0.58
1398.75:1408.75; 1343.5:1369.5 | 0.85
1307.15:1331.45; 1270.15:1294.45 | 1.12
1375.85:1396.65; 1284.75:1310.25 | 0.68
